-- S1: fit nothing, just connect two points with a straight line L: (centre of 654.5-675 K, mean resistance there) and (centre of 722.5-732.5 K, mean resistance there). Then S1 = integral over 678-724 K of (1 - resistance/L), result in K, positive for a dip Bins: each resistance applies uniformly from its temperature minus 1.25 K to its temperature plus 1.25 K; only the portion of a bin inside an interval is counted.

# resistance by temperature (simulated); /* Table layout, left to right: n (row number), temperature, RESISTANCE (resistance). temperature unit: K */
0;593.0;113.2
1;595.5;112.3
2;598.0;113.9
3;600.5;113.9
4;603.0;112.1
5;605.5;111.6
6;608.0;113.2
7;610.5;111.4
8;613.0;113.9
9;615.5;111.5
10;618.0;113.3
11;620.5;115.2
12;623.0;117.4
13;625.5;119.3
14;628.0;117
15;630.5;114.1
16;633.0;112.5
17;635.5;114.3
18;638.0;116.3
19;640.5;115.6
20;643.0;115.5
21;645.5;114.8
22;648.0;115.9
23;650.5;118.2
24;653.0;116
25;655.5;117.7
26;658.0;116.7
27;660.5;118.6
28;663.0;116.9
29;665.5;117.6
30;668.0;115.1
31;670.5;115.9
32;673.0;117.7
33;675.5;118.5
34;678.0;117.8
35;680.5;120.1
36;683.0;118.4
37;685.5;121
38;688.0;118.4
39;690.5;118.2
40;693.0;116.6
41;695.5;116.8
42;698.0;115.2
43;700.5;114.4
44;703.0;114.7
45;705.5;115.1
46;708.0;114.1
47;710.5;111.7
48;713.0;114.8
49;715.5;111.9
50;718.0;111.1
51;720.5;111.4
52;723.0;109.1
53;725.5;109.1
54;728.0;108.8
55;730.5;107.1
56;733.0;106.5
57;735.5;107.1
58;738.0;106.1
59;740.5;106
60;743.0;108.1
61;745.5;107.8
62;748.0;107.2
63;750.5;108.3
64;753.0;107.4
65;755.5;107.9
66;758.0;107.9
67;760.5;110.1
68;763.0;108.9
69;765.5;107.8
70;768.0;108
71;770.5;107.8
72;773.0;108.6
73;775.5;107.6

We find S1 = -1.33 K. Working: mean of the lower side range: 117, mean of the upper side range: 108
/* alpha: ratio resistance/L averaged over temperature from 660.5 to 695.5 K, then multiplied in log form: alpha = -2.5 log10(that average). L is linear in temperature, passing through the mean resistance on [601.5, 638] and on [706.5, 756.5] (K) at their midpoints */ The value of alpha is -0.060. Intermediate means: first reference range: 114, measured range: 118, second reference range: 109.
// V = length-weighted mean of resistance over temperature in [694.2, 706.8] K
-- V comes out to 115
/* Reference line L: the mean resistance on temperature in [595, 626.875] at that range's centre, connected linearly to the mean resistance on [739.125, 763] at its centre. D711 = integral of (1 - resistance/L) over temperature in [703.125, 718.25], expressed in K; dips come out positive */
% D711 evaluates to -0.5 K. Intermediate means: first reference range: 114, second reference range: 108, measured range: 113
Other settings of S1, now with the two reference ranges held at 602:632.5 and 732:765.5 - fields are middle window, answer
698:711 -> -0.52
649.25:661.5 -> -0.56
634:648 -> -0.29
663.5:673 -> -0.41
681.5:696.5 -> -1.04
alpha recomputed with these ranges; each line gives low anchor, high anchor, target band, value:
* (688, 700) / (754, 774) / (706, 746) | 0.03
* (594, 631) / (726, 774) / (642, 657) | -0.04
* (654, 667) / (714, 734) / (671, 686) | -0.03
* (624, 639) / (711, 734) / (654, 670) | -0.03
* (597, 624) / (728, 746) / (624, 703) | -0.06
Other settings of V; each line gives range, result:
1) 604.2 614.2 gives 113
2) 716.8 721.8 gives 111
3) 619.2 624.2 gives 116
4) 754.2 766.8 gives 109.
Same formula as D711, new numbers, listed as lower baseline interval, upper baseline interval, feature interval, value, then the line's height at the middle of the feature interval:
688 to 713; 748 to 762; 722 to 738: 0.5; 111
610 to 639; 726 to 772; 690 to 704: -0.7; 111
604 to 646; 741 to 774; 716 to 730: 0.0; 110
